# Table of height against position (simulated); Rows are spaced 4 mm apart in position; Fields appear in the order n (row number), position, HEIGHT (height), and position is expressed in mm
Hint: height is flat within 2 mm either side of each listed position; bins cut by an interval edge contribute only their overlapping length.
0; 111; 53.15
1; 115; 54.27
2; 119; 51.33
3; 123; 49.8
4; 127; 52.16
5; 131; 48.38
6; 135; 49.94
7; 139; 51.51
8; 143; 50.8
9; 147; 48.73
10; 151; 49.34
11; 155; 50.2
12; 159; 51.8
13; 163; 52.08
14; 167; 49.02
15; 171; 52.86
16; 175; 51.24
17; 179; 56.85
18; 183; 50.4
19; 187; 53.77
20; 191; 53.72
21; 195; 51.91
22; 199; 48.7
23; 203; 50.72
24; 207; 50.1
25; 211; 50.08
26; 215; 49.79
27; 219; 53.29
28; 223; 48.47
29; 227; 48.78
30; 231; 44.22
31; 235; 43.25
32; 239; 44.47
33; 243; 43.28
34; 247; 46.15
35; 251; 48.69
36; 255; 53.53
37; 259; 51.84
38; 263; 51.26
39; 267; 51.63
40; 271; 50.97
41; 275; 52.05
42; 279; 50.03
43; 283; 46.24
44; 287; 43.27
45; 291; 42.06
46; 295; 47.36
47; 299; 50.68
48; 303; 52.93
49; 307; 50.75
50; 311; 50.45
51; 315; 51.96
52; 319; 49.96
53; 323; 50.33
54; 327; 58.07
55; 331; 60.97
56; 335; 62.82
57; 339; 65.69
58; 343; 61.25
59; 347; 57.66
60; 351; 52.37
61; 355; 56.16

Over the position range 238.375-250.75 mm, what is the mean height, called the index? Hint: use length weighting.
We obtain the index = 45.2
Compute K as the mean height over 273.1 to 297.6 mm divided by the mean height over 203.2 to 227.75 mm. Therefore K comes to 0.9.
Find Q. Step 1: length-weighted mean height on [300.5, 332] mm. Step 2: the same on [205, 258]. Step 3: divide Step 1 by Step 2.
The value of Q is 1.10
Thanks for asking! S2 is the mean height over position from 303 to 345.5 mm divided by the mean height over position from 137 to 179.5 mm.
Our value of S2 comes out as 1.10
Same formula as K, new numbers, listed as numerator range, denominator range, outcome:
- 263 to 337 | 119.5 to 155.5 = 1.02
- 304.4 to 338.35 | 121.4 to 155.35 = 1.09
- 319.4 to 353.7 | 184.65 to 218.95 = 1.14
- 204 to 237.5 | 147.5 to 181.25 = 0.94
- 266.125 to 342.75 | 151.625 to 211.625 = 1.01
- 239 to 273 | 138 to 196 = 0.96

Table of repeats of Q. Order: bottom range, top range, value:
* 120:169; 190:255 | 0.96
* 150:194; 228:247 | 0.85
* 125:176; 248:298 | 0.97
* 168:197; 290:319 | 0.94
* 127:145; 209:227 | 1.00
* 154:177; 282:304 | 0.91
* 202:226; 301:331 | 1.05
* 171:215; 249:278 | 0.99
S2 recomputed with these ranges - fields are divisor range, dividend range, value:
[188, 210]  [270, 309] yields 0.95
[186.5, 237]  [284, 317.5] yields 0.98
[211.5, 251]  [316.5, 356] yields 1.22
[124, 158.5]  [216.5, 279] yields 0.97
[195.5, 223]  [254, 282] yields 1.02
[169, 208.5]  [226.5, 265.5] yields 0.91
